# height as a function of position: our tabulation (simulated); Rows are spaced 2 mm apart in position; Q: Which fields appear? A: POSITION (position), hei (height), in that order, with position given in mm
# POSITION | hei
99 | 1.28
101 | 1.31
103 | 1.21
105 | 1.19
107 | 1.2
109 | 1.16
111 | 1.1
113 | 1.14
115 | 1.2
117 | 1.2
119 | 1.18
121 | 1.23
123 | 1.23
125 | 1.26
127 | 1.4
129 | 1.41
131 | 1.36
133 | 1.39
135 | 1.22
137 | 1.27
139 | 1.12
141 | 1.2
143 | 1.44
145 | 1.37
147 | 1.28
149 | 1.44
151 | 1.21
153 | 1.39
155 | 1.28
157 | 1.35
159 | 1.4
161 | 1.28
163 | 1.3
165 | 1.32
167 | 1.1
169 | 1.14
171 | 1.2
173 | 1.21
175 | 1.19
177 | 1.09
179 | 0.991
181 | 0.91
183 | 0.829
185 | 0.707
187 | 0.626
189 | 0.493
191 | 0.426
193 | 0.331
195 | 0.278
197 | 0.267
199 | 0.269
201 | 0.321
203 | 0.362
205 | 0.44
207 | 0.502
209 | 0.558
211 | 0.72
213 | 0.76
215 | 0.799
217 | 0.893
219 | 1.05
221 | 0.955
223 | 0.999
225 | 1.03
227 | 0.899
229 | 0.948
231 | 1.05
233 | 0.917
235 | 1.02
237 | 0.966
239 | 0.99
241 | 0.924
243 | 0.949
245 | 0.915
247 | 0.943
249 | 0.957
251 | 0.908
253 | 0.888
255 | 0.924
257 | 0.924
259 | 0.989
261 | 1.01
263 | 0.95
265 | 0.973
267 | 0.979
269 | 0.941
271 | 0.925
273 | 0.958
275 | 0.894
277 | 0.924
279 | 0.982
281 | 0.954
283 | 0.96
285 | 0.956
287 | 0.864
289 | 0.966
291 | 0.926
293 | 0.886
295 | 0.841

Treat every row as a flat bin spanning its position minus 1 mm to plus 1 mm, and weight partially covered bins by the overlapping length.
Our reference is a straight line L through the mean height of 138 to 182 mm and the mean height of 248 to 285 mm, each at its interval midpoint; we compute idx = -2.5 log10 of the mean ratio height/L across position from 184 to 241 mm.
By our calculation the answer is 0.46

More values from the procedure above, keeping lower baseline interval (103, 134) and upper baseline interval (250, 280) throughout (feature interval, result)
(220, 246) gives 0.05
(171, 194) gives 0.34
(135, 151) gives -0.09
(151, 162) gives -0.14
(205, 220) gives 0.39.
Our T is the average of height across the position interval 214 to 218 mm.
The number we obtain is 0.846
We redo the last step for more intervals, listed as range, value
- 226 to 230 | 0.923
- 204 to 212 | 0.555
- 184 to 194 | 0.517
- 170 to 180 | 1.14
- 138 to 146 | 1.28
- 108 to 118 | 1.16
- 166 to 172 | 1.15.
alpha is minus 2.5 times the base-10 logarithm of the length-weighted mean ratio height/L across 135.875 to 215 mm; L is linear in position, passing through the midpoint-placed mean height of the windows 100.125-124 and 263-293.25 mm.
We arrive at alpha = 0.19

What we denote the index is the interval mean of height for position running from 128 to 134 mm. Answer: 1.39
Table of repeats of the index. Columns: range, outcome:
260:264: 0.98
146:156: 1.32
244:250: 0.938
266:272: 0.948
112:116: 1.17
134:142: 1.2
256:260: 0.957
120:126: 1.24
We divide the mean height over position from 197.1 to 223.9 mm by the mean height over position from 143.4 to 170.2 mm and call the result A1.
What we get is 0.50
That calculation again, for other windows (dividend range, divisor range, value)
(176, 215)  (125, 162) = 0.44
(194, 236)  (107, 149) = 0.57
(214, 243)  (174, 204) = 1.58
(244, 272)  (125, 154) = 0.72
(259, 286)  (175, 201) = 1.56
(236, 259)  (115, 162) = 0.72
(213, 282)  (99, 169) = 0.75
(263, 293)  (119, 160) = 0.72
